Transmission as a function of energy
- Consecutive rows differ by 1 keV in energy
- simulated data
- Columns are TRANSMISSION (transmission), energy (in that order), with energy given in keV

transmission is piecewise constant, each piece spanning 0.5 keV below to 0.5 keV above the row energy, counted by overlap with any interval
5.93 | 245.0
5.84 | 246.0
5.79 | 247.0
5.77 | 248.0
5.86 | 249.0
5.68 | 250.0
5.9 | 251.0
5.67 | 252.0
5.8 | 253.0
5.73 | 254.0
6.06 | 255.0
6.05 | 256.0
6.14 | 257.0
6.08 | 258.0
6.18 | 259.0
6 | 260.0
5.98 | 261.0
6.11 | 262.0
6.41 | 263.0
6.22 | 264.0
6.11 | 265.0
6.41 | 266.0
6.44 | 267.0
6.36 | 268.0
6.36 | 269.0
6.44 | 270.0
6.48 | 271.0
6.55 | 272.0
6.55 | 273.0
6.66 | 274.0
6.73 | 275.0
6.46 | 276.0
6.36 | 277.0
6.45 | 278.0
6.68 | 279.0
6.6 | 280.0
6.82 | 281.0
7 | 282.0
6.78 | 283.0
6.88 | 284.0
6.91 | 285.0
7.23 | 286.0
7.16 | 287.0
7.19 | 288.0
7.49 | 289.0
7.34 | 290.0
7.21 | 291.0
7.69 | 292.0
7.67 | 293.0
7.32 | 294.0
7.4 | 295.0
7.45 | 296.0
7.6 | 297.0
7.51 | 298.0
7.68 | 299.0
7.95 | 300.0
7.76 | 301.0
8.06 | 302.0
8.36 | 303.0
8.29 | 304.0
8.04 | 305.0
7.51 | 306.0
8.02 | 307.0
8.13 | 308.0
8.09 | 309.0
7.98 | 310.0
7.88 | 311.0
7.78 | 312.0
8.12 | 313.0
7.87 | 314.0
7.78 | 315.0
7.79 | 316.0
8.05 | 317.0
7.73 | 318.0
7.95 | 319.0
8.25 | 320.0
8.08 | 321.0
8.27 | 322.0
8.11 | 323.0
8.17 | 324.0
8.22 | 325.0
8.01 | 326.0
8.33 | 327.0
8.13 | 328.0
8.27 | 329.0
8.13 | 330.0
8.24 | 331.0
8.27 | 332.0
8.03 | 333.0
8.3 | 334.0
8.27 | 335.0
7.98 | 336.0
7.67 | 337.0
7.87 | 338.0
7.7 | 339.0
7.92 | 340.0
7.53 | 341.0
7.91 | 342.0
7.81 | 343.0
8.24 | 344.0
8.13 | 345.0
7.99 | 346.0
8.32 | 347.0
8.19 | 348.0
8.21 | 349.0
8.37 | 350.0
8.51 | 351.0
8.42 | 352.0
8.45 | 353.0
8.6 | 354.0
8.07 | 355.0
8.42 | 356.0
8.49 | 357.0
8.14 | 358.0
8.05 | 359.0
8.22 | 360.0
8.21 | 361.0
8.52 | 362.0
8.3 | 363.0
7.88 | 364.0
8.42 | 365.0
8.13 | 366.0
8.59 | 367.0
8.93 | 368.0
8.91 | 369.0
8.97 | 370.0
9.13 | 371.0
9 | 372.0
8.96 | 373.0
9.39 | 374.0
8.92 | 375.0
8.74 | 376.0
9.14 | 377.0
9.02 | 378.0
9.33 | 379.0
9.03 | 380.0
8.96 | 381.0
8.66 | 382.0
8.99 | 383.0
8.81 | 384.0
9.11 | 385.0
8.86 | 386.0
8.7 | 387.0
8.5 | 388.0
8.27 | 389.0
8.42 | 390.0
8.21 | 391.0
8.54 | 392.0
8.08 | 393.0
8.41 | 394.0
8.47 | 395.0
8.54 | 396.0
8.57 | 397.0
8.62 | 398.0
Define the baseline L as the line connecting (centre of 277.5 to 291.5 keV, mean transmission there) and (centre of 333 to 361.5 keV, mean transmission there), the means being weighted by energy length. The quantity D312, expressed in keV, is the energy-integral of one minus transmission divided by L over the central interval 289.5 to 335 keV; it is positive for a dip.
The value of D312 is -2.7 keV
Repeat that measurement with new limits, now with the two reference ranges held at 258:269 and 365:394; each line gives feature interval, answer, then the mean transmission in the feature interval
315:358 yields -1.6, 8.12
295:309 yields -1.6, 7.86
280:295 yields -0.9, 7.18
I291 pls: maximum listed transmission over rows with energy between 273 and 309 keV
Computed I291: 8.36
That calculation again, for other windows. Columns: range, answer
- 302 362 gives 8.6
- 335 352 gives 8.51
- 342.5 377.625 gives 9.39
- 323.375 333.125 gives 8.33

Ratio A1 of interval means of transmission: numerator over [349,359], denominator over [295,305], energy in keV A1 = 1.1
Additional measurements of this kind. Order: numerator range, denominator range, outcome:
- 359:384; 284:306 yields 1.16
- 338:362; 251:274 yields 1.32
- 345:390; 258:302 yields 1.25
